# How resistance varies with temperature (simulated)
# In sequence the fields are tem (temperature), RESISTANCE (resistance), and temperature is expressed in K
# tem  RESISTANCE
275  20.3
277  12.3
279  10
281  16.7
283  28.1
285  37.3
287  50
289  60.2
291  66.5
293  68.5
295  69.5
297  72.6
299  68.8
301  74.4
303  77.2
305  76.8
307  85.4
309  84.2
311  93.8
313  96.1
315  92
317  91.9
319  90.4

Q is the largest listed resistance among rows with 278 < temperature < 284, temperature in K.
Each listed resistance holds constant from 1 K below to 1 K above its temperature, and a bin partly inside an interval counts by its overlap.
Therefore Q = 28.1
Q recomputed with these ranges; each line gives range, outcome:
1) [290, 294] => 68.5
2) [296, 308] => 85.4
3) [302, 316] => 96.1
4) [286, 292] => 66.5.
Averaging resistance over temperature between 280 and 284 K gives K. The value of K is 22.4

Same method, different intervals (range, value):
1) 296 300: 70.7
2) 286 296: 62.9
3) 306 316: 90.3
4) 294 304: 72.5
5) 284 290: 49.2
